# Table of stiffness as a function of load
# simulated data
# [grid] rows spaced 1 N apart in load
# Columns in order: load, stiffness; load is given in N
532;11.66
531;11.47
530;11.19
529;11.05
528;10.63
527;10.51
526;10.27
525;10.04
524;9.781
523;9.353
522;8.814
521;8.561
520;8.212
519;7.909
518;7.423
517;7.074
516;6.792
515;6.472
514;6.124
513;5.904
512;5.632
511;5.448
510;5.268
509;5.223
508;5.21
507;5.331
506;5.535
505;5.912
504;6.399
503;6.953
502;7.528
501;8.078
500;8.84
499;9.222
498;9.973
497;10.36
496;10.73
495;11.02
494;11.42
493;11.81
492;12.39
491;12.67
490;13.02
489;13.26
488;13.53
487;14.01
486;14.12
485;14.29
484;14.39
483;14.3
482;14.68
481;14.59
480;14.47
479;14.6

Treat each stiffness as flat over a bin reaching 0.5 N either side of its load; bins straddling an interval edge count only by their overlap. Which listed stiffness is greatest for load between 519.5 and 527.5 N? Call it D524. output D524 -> 10.51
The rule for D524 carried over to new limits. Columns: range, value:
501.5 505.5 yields 7.528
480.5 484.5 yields 14.68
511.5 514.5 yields 6.124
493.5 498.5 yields 11.42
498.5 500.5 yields 9.222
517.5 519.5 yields 7.909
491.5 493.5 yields 12.39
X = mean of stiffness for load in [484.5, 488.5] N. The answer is 14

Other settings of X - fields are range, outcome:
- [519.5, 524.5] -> 8.94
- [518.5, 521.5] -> 8.23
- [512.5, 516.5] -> 6.32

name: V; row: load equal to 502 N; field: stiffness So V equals 7.528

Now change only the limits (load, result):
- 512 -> 5.632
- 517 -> 7.074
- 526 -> 10.27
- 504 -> 6.399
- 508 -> 5.21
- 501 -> 8.078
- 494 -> 11.42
